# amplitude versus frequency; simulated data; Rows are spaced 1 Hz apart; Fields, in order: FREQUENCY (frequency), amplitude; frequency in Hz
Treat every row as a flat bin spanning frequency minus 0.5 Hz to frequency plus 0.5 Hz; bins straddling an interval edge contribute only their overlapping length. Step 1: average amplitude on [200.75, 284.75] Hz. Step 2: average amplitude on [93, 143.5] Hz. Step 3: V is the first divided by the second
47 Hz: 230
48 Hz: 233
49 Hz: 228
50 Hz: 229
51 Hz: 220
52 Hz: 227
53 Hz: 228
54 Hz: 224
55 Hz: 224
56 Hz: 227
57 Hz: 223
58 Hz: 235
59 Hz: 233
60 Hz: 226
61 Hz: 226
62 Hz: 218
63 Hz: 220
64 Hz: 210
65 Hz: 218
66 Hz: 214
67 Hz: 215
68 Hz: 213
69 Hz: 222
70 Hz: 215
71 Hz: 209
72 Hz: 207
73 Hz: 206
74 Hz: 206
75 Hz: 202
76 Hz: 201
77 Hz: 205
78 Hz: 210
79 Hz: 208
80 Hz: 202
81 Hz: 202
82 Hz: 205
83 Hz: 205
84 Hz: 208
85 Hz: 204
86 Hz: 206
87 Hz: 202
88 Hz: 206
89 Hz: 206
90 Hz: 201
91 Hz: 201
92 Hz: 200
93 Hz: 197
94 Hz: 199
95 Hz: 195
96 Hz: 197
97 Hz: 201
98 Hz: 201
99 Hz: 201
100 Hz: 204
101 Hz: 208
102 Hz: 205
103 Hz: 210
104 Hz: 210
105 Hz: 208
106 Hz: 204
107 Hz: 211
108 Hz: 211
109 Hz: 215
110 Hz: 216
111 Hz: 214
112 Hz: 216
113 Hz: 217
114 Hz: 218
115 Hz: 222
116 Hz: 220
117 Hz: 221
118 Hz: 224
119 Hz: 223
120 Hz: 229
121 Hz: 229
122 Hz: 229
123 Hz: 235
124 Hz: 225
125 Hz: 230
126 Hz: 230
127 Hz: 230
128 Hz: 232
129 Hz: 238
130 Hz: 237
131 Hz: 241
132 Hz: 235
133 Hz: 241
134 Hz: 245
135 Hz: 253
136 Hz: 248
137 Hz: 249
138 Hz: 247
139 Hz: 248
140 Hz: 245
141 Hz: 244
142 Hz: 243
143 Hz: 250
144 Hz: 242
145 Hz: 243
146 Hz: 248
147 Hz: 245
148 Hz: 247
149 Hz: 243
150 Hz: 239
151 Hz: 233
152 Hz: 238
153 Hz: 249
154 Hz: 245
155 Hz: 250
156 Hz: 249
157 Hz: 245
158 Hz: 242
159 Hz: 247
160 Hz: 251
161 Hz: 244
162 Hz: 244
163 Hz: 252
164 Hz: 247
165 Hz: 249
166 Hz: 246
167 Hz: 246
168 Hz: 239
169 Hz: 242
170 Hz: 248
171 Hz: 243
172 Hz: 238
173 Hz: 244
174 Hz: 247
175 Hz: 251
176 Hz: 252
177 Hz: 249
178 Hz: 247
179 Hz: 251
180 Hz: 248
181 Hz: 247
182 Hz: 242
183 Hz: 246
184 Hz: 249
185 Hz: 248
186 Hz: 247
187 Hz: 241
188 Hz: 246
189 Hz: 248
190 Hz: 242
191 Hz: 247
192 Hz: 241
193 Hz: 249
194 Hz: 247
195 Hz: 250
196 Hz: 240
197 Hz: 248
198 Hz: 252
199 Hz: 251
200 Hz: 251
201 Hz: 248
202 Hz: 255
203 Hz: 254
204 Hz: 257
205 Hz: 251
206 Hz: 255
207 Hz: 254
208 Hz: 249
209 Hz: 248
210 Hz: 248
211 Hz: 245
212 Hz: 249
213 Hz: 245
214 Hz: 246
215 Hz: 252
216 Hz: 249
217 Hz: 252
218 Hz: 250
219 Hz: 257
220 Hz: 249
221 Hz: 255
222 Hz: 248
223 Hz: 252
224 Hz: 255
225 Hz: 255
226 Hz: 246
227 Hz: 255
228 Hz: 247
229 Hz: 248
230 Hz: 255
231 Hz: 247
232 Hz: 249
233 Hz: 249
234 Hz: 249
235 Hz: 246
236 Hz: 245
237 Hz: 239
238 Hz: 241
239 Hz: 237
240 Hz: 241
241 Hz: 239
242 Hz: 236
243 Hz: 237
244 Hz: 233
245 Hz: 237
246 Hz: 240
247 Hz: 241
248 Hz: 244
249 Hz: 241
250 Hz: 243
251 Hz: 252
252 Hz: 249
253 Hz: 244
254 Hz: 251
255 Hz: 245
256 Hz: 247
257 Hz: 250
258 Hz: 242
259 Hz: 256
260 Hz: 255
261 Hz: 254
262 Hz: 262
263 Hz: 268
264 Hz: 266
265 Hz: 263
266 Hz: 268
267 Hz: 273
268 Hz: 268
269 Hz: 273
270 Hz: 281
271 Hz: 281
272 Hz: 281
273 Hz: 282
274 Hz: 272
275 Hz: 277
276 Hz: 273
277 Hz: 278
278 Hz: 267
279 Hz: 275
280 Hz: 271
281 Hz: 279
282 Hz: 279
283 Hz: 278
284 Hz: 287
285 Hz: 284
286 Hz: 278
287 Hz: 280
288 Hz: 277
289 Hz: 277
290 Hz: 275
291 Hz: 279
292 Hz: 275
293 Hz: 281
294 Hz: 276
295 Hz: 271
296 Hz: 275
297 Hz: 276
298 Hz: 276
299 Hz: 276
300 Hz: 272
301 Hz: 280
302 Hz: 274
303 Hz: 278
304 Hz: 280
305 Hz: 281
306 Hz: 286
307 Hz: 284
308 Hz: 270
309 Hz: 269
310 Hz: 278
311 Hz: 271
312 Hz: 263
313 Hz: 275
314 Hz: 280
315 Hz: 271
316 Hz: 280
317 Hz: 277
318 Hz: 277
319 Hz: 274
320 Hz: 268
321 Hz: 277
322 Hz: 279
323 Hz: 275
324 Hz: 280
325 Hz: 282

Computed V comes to 1.14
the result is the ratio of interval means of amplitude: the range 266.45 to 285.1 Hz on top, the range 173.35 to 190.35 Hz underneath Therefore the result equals 1.1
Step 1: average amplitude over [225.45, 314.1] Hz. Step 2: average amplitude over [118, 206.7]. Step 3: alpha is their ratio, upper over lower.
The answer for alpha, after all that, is 1.08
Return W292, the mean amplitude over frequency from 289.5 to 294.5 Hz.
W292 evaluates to 277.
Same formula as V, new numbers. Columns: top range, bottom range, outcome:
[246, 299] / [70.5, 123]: 1.28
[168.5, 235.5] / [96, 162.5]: 1.08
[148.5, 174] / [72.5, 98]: 1.21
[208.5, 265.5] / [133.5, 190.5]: 1.01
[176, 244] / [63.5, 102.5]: 1.21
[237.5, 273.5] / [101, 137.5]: 1.12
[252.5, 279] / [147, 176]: 1.08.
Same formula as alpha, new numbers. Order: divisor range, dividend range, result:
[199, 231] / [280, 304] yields 1.11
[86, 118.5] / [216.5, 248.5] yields 1.18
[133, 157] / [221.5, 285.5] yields 1.05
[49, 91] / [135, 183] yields 1.15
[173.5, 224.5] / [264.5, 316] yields 1.11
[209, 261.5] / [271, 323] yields 1.12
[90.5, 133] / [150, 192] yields 1.13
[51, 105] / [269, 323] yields 1.31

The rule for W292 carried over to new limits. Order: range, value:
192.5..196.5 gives 246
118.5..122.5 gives 228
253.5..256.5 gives 248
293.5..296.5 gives 274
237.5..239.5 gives 239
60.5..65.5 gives 218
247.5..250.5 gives 243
